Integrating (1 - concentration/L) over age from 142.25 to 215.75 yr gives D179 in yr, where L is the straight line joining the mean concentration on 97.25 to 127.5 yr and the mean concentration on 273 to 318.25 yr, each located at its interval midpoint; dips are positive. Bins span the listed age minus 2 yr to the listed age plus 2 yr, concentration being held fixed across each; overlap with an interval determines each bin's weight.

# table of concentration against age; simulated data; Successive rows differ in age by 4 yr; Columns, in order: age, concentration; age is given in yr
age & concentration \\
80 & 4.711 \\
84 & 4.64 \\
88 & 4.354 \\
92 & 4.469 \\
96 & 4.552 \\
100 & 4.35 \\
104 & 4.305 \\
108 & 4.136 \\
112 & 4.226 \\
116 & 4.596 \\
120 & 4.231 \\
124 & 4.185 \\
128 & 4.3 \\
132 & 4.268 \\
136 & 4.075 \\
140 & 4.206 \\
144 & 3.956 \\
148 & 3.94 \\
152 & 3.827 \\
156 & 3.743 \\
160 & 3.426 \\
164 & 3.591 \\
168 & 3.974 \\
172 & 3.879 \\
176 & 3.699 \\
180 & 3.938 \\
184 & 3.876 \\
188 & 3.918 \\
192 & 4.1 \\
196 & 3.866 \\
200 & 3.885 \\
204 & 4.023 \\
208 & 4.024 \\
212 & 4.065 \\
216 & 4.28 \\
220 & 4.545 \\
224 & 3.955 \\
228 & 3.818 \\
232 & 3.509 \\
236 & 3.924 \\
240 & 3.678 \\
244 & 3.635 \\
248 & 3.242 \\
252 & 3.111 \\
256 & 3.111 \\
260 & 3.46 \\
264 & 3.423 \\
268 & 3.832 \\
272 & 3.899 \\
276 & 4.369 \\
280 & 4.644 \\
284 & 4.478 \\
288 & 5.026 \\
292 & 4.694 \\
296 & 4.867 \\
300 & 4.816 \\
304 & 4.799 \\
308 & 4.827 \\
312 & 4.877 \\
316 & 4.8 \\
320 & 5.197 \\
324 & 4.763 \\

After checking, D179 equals 9.43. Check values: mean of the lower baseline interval 4.3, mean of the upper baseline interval 4.73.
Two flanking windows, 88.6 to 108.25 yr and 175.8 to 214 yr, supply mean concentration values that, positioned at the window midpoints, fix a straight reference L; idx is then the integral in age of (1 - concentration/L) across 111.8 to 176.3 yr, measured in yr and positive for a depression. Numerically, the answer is 2.7 yr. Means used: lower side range 4.38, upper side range 3.95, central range 4.01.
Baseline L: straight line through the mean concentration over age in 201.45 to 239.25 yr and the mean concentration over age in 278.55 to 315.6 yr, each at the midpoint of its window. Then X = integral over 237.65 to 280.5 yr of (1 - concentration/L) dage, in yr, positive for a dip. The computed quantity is 7.4 yr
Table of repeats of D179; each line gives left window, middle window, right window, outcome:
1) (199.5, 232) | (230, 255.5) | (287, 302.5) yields 4.85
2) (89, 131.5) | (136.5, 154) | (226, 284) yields 0.81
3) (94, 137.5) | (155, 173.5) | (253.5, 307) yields 2.45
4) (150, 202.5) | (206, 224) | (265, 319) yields -0.49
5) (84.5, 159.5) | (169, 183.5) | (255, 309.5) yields 1.33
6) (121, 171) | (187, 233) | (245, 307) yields 0.33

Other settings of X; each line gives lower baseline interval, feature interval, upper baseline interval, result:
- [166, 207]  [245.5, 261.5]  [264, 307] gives 4.0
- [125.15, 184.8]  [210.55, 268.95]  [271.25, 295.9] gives 8.6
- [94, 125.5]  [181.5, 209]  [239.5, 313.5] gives 1.8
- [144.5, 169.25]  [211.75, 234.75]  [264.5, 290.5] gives 0.3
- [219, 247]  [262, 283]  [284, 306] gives 1.9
